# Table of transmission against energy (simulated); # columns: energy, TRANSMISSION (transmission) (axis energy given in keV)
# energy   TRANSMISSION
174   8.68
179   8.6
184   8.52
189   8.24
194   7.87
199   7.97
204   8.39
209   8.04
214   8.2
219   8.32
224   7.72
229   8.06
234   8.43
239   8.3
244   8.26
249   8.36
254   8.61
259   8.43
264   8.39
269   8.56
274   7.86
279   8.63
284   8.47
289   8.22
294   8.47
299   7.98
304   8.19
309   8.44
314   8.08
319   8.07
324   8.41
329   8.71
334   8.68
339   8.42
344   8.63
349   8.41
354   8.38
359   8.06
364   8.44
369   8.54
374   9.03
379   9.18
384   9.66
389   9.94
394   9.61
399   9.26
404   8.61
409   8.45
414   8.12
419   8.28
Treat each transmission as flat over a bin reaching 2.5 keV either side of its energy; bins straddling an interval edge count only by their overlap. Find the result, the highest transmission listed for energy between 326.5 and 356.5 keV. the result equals 8.71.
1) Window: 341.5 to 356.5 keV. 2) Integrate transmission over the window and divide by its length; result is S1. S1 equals 8.47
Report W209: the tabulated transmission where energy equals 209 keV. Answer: 8.04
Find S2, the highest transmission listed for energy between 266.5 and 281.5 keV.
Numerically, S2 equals 8.63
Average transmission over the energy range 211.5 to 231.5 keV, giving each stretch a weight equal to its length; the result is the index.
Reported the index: 8.07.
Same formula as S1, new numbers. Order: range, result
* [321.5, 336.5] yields 8.6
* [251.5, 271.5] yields 8.5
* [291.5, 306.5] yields 8.21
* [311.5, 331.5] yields 8.32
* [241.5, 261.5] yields 8.41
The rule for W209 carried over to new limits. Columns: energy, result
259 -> 8.43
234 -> 8.43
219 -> 8.32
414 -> 8.12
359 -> 8.06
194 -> 7.87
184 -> 8.52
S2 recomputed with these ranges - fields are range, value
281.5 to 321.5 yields 8.47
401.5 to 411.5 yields 8.61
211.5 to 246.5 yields 8.43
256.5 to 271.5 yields 8.56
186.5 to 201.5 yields 8.24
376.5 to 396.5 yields 9.94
